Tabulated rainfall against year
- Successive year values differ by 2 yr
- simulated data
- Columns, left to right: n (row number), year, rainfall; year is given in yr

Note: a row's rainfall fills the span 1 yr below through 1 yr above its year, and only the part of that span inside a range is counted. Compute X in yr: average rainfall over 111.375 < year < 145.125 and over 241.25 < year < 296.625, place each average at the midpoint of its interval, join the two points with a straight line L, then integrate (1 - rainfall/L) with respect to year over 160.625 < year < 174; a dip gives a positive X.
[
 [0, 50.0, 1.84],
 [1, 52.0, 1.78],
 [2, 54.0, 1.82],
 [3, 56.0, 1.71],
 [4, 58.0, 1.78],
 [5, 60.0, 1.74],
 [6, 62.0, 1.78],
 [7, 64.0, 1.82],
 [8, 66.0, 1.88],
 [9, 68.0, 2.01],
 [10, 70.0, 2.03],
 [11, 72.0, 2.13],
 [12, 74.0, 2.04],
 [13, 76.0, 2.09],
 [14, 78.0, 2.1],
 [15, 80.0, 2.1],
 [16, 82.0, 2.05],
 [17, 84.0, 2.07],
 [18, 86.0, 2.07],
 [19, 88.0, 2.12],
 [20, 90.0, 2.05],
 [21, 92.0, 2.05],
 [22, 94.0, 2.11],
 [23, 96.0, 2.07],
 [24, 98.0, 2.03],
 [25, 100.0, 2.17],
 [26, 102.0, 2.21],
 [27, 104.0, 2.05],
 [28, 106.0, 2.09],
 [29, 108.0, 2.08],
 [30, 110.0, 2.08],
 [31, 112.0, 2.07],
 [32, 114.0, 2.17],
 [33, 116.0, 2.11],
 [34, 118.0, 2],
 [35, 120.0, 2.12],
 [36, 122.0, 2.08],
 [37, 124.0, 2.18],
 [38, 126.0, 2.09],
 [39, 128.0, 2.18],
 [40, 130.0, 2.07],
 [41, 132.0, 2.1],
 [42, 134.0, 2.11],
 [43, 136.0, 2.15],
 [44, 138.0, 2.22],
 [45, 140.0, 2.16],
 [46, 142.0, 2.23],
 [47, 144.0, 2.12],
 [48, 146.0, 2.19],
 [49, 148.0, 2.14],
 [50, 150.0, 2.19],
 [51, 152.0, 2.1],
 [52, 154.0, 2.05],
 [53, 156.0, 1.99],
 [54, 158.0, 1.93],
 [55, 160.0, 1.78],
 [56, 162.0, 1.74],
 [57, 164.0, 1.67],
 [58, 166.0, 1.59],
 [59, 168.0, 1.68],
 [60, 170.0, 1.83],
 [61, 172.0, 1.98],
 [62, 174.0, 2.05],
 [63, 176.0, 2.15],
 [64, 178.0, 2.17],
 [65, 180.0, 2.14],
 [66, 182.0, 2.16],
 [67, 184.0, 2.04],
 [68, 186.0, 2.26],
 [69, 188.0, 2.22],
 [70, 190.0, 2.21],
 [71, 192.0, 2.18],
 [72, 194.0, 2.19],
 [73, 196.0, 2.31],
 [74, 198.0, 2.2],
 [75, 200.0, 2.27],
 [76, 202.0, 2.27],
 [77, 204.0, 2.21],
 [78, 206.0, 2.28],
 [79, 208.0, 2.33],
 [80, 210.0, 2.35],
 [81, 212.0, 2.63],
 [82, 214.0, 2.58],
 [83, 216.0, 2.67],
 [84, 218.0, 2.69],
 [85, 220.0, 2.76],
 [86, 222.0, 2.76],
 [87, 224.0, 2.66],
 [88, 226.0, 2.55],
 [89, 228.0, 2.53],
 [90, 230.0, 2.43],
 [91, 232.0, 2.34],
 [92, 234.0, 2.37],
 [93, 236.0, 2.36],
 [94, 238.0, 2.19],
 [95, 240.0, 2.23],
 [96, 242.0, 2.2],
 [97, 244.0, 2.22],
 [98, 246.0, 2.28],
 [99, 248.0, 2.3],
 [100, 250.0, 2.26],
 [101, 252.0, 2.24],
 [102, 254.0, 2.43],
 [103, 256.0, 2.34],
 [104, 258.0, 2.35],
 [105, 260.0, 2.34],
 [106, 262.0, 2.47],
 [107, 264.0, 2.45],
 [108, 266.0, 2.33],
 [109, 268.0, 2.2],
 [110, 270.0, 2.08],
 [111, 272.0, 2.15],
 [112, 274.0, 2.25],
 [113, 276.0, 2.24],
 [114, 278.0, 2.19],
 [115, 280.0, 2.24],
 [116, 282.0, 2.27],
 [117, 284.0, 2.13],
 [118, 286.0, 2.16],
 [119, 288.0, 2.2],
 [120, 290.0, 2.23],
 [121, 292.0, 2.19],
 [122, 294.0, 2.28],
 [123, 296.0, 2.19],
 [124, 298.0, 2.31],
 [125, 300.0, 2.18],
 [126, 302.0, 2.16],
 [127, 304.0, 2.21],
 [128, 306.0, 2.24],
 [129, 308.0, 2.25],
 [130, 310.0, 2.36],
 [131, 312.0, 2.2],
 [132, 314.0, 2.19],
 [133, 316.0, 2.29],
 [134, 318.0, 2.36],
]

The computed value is 2.4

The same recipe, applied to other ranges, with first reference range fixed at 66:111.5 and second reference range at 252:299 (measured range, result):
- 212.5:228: -3.2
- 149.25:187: 3.2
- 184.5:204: -0.4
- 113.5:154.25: -0.2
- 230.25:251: -0.5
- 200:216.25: -1.5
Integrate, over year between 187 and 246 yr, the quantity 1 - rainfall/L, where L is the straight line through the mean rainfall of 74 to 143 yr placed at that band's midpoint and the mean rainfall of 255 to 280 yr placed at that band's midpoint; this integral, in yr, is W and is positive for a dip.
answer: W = -4.2 yr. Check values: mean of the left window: 2.11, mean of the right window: 2.28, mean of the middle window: 2.38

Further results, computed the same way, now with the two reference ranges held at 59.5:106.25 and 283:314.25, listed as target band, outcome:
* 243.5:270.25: -1.6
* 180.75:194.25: -0.3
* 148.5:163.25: 0.9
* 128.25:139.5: -0.3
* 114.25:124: -0.1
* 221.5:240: -2.4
